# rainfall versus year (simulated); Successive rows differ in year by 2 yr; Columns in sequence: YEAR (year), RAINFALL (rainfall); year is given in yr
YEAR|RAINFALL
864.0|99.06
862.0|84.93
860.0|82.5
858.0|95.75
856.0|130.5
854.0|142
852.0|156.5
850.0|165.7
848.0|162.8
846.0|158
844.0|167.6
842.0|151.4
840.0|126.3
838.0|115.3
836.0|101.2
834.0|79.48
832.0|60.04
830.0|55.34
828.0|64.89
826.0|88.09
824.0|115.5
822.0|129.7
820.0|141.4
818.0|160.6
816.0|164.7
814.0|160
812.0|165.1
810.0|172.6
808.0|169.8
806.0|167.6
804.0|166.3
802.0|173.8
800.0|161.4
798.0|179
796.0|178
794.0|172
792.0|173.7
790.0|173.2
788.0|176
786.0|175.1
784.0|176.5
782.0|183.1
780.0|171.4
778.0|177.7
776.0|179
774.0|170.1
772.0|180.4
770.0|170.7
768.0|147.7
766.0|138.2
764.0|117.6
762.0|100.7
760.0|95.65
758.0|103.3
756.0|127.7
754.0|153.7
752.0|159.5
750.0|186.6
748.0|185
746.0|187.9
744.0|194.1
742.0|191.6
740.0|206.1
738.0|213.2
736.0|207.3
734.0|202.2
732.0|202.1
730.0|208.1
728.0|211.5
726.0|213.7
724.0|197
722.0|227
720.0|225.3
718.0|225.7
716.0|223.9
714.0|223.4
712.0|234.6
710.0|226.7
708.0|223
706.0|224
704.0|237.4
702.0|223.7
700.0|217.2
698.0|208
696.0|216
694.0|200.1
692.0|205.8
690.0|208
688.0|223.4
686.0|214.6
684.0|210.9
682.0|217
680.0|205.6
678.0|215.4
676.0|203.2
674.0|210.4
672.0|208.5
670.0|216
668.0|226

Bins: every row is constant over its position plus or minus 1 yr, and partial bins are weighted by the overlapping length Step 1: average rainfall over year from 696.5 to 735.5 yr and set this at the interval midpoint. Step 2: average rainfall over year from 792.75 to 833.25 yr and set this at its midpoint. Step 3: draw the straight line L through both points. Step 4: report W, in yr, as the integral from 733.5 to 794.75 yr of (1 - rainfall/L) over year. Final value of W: 4.3 yr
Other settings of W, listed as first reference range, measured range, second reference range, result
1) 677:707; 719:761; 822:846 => -1.49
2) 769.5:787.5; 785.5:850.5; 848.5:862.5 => 2.77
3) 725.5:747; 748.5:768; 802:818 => 5.97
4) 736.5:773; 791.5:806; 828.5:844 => -4.89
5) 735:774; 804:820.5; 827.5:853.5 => -3.50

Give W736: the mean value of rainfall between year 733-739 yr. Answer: 208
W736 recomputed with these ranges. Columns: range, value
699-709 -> 225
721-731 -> 211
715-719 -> 225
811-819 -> 163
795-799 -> 178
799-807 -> 167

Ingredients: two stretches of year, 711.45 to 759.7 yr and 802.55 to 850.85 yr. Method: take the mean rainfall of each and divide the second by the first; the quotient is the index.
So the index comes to 0.69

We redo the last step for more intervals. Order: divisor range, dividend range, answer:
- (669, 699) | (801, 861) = 0.63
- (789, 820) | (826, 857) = 0.72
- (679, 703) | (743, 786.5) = 0.74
